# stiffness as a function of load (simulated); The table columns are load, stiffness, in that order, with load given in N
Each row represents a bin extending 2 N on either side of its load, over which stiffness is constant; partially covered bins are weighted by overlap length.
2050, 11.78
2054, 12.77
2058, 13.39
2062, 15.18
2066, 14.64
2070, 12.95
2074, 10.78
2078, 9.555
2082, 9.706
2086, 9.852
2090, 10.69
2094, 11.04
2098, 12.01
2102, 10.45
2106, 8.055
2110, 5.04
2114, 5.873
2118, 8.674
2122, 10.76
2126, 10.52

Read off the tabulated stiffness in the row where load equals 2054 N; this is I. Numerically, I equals 12.77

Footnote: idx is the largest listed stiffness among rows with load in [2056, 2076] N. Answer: 15.18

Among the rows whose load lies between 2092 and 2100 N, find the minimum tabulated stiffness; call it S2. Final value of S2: 11.04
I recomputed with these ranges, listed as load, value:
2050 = 11.78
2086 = 9.852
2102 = 10.45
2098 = 12.01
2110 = 5.04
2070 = 12.95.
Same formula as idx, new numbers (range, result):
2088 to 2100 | 12.01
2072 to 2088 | 10.78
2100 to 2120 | 10.45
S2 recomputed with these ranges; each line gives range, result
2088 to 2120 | 5.04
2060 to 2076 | 10.78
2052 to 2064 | 12.77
